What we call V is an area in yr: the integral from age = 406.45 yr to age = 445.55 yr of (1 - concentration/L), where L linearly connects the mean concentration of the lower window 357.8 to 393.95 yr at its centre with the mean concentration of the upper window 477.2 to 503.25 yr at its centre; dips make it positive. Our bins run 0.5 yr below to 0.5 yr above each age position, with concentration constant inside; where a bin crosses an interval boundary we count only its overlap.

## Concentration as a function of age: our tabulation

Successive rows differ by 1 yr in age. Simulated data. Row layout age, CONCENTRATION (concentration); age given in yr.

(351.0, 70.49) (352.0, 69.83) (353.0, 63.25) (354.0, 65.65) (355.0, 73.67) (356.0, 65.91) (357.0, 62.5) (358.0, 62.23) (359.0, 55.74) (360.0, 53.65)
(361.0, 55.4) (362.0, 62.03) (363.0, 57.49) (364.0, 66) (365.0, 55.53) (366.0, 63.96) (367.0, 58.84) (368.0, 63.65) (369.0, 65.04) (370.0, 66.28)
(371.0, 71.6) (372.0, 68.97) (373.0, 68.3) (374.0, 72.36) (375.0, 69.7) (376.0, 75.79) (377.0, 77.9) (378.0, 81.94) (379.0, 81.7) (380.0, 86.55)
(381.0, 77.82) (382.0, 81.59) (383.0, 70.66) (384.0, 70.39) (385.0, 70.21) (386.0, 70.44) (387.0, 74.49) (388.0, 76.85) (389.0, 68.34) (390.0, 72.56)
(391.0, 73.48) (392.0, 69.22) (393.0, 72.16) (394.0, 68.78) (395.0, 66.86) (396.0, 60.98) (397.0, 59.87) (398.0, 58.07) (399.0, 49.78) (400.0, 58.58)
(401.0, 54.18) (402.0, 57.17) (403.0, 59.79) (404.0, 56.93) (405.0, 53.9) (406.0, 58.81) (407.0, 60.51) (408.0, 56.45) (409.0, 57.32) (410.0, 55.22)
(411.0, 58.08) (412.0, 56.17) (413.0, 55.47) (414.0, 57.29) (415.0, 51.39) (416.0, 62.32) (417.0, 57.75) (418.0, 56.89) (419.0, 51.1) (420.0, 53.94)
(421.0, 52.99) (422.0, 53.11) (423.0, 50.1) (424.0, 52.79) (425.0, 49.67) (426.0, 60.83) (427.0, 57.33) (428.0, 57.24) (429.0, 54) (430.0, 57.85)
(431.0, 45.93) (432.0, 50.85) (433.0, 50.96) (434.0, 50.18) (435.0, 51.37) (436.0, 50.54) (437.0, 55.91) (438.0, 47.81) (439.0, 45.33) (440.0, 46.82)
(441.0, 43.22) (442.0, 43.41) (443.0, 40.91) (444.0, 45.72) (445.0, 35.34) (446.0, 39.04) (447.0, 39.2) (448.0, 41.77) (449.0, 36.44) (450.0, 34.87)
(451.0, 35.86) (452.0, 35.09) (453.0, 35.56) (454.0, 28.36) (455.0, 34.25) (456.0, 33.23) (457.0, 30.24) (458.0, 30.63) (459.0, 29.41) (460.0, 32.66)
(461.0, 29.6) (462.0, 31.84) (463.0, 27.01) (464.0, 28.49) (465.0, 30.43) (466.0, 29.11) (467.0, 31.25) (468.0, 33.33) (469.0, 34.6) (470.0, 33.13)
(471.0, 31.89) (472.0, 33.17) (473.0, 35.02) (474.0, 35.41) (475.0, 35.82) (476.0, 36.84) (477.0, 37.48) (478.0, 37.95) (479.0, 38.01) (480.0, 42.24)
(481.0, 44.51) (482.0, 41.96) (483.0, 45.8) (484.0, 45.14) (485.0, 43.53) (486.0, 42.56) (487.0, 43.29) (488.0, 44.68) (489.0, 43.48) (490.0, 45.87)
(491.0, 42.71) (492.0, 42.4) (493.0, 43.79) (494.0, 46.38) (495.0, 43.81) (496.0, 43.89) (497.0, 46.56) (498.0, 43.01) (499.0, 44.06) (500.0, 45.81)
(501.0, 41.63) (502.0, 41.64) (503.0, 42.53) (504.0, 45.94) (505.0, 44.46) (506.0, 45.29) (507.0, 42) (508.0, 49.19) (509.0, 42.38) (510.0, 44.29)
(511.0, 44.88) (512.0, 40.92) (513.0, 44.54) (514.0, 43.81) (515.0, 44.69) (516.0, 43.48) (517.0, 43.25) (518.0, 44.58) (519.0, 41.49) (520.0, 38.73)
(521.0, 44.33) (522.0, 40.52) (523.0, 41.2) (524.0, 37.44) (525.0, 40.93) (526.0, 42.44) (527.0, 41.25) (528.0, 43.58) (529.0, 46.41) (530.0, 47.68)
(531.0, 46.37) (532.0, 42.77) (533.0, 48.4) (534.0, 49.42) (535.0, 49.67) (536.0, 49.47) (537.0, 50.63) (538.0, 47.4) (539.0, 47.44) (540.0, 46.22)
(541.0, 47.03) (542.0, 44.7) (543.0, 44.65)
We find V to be 3.81 yr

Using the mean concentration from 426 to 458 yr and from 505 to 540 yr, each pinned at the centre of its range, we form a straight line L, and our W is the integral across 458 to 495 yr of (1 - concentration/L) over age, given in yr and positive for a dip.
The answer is 5.5 yr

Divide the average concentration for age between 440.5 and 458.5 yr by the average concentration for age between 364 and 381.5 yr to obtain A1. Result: 0.5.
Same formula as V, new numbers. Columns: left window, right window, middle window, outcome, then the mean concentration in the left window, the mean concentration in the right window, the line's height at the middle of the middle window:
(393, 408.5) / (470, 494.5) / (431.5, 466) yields 7.0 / 59.1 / 40.7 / 48.3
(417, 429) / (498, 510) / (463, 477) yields 4.5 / 54.3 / 44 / 48.4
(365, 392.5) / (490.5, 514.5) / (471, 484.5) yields 2.9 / 71.9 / 44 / 49.6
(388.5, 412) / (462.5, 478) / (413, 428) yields -0.6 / 61.1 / 33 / 53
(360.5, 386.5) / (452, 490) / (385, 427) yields -1.0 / 69.6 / 35.9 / 58.4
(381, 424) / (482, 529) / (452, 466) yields 5.6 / 61.5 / 43.5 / 51.6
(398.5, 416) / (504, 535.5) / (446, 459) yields 4.3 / 56.5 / 43.9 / 51.4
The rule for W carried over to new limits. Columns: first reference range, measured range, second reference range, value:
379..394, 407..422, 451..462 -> 0.3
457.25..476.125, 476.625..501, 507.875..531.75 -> -4.4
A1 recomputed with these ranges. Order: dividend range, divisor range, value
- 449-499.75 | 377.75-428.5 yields 0.60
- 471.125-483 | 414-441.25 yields 0.72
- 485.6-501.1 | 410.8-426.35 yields 0.80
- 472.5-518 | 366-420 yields 0.66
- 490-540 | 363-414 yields 0.67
